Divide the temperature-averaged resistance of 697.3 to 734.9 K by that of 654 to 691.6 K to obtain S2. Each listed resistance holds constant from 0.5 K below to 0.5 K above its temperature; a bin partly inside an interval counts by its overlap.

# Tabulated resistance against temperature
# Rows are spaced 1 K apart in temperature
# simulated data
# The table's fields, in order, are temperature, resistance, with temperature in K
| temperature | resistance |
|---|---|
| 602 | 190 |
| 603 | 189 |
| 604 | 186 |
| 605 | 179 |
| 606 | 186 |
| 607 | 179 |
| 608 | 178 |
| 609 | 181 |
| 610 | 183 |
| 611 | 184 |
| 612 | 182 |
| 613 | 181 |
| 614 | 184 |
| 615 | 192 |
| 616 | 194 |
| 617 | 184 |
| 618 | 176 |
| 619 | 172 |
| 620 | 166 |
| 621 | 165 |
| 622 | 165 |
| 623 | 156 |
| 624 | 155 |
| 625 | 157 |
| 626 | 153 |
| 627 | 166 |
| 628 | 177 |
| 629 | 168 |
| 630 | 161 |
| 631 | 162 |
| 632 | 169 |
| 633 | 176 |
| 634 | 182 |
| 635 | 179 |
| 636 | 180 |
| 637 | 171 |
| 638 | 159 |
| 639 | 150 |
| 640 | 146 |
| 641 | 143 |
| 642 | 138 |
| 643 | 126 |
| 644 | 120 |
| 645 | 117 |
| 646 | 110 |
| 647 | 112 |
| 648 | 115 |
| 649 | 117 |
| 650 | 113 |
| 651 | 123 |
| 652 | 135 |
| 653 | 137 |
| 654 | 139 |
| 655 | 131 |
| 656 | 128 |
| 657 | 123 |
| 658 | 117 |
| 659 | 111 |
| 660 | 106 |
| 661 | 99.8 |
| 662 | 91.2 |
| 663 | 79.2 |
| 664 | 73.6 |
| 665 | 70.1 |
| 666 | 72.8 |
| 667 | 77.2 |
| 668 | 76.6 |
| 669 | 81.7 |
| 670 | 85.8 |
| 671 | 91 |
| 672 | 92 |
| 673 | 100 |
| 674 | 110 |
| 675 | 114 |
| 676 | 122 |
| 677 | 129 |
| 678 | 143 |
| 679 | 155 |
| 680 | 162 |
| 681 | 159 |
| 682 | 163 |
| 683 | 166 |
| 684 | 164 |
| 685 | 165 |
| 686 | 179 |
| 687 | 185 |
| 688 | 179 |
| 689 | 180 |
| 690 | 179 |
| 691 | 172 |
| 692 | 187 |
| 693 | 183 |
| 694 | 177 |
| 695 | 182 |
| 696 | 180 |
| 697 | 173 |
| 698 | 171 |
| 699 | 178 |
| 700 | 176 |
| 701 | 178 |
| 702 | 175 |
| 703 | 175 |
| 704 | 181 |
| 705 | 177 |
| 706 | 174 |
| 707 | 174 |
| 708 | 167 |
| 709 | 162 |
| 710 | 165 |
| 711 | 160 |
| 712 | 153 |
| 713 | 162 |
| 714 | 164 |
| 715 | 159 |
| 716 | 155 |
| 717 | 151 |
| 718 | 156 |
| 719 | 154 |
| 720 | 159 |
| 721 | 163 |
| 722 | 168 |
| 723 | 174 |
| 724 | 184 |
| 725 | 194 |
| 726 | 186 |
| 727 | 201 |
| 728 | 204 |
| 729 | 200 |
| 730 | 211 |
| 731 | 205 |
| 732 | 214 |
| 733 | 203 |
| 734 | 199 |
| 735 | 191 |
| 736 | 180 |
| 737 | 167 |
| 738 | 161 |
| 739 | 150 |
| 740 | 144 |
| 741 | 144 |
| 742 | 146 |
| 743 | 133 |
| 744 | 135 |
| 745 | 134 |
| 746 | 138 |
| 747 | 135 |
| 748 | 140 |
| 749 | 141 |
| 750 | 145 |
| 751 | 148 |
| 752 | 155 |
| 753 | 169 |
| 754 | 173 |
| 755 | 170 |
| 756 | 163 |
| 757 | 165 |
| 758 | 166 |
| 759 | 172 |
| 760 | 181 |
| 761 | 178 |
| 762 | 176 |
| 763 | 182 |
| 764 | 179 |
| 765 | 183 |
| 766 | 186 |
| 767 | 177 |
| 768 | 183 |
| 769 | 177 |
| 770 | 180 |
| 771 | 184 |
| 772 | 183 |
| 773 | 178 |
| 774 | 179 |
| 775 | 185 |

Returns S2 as 1.4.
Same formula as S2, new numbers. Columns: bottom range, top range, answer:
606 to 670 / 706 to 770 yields 1.18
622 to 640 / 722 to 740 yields 1.14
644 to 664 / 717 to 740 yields 1.58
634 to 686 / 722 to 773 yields 1.38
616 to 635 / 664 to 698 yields 0.84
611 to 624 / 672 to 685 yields 0.79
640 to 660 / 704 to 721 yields 1.31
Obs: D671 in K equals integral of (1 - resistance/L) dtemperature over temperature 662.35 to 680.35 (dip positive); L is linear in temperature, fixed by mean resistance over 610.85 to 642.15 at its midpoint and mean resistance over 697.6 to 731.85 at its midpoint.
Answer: 7.37 K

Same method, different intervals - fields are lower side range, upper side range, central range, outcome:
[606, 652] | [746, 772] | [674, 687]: 0.9 K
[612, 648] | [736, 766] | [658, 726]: 4.7 K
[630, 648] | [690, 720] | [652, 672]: 7.1 K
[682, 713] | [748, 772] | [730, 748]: 0.8 K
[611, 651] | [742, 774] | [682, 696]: -1.4 K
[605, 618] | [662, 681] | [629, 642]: -1.1 K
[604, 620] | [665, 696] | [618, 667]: 8.3 K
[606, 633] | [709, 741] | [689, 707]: -0.3 K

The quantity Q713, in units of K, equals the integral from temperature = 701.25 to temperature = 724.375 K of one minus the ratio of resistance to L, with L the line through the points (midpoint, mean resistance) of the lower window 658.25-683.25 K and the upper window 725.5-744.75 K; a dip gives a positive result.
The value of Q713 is -2.0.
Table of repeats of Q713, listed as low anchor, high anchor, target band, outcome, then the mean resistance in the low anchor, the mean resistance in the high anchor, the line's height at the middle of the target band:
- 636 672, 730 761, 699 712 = -2.7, 114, 163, 142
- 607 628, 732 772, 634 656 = 4.5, 174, 166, 172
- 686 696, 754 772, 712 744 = 1.0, 180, 177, 178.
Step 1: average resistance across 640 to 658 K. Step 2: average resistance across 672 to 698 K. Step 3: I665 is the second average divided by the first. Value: 1.27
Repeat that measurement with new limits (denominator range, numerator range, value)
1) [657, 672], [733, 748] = 1.74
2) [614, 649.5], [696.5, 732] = 1.11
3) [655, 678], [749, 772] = 1.73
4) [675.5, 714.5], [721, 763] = 1.00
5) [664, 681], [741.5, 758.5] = 1.42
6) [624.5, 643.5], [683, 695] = 1.10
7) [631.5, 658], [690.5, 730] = 1.24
